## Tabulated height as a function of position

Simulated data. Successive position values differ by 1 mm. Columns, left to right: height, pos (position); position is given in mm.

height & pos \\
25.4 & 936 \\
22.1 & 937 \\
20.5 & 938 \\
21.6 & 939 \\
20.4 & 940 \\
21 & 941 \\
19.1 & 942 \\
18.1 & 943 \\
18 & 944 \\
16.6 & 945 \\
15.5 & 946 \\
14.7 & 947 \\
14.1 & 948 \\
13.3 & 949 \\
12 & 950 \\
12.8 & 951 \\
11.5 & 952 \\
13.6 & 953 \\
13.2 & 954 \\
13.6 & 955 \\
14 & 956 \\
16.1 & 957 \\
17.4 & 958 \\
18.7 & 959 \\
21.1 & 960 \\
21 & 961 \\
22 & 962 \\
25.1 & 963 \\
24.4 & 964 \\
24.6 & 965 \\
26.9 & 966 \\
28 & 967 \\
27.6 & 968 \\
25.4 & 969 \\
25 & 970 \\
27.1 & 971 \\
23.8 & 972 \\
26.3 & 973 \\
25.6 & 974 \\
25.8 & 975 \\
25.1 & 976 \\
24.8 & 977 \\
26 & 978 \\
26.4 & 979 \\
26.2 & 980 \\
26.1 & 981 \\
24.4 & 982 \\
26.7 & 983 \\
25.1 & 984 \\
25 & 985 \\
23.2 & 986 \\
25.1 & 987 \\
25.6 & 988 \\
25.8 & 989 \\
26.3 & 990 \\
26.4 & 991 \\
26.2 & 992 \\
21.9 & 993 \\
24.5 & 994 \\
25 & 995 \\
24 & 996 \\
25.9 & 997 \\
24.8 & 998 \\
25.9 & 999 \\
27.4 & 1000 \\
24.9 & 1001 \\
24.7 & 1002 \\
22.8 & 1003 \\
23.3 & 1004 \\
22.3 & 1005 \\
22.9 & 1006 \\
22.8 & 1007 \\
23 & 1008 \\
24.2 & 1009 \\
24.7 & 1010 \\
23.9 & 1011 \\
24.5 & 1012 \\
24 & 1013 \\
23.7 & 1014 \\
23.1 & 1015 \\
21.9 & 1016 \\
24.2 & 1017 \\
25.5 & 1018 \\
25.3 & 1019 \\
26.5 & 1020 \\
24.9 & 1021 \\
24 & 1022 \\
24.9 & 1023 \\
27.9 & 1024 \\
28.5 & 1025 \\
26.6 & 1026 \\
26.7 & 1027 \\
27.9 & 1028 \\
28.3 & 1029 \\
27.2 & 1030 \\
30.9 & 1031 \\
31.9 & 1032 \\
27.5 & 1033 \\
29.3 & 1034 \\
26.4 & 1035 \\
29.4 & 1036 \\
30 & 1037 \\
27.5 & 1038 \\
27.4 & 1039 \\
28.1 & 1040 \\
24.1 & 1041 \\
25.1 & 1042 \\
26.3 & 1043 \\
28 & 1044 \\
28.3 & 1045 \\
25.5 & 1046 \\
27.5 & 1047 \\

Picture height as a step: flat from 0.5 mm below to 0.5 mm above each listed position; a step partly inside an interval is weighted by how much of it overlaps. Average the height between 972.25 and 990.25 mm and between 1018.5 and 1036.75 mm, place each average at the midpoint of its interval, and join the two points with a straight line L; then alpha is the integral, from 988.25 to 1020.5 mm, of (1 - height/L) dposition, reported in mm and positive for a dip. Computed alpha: 2.5 mm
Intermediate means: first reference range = 25.5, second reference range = 27.5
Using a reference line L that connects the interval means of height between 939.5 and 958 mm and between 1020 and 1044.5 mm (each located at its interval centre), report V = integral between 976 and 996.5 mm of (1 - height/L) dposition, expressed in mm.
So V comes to -4.4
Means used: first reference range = 15.5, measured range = 25.2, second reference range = 27.4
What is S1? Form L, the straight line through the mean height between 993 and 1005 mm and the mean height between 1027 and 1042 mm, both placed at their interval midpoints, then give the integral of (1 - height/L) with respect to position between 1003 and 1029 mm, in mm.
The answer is 1.57 mm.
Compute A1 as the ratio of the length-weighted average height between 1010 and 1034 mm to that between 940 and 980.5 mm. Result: 1.27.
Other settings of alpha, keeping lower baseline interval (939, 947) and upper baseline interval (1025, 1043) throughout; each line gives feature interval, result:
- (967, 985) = -3.29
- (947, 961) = 3.30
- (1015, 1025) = 0.50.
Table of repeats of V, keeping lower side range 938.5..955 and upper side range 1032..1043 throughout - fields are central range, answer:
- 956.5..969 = -3.3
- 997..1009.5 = -0.5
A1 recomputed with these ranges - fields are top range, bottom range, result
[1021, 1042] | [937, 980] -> 1.35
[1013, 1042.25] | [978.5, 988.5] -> 1.05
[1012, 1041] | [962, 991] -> 1.04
